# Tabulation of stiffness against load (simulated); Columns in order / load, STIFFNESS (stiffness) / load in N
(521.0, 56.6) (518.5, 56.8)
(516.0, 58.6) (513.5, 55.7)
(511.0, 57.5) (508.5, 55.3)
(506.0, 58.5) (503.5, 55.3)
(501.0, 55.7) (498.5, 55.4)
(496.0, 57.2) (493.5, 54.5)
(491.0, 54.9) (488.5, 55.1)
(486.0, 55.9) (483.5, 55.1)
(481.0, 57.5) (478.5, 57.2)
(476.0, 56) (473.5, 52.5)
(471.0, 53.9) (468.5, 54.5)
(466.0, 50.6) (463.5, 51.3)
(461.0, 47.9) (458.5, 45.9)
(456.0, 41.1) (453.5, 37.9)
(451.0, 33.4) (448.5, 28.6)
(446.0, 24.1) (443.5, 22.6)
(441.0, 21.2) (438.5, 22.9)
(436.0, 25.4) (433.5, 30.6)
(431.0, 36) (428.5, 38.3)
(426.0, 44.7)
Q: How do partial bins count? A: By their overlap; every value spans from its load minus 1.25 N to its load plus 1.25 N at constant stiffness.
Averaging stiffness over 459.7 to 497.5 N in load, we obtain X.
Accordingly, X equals 54.3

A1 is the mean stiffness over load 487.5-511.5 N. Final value 55.9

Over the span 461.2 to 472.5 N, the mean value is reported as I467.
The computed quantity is 52.1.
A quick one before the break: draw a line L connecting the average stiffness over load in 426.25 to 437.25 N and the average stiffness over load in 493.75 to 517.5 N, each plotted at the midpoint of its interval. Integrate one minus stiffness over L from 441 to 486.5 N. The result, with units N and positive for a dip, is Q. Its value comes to -0.8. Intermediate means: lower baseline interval 33.7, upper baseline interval 56.5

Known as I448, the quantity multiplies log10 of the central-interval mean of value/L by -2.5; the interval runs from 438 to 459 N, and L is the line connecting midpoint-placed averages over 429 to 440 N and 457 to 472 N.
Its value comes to 0.285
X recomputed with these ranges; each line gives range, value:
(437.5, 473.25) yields 38.8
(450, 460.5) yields 40.3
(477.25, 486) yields 56.5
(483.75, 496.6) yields 55.4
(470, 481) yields 55.2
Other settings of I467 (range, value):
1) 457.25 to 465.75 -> 48.6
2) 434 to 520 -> 47.7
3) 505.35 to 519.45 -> 57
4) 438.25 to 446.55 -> 22.6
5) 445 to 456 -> 32.3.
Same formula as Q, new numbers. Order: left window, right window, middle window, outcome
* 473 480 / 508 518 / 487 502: 0.2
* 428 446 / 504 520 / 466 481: -4.6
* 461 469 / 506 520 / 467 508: -1.3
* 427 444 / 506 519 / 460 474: -4.0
